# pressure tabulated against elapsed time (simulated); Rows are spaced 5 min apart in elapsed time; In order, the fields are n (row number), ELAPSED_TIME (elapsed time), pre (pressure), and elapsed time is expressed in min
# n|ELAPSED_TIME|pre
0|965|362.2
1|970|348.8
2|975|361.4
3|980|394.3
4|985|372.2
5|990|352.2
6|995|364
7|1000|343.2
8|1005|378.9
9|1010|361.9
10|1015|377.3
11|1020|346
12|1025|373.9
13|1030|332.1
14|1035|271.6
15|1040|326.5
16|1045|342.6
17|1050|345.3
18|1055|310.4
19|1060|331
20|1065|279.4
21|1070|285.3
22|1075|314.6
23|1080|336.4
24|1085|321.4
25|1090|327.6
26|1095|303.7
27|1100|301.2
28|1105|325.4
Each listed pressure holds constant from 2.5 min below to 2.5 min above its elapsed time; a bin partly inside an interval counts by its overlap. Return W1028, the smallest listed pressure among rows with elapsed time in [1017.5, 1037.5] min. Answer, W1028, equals 271.6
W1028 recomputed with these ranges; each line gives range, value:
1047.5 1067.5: 279.4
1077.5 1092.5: 321.4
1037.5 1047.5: 326.5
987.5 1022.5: 343.2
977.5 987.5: 372.2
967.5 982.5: 348.8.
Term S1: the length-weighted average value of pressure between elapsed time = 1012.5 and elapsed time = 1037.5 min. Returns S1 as 340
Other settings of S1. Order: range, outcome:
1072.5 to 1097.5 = 321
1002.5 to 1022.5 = 366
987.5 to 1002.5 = 353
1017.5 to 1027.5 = 360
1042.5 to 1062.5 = 332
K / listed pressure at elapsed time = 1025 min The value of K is 373.9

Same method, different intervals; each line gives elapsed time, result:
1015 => 377.3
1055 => 310.4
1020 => 346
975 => 361.4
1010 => 361.9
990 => 352.2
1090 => 327.6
